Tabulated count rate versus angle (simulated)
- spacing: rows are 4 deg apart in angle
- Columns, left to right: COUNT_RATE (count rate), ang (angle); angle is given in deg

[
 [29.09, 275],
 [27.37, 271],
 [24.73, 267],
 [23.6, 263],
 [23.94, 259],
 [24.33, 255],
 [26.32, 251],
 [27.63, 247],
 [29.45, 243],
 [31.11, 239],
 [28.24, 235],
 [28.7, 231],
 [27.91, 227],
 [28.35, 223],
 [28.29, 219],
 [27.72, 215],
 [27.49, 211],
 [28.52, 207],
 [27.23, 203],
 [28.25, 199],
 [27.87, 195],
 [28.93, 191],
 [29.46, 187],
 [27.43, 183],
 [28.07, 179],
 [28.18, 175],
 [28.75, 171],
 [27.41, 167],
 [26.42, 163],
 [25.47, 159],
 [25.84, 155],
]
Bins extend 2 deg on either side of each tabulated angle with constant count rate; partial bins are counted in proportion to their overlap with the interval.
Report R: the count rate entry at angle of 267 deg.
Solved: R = 24.73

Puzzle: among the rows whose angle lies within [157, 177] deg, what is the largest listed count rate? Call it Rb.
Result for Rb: 28.75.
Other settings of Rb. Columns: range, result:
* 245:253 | 27.63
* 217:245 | 31.11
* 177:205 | 29.46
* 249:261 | 26.32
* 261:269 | 24.73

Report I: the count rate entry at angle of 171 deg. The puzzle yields 28.75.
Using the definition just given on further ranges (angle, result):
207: 28.52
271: 27.37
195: 27.87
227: 27.91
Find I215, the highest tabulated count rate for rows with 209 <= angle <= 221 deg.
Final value 28.29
